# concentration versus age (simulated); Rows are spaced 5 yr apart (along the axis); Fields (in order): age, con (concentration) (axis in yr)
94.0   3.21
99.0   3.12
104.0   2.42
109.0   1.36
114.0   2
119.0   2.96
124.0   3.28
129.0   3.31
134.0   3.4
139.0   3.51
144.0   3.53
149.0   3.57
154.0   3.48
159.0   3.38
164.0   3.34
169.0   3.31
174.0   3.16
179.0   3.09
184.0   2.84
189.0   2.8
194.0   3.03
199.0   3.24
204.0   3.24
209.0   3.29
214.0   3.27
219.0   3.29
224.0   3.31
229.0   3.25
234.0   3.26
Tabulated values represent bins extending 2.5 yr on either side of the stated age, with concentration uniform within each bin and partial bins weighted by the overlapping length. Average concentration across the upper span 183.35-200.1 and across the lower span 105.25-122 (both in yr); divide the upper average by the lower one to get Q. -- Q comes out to 1.37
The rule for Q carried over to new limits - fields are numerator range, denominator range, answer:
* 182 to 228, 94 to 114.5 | 1.33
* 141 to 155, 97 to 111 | 1.53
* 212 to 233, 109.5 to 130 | 1.21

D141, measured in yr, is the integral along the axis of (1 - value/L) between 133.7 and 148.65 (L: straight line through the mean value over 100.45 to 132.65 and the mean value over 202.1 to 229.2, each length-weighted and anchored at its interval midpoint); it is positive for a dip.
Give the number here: -3.96 yr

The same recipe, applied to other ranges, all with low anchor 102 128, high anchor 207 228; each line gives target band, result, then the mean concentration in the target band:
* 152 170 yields -3.5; 3.38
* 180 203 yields 0.6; 3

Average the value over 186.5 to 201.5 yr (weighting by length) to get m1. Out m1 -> 3.02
